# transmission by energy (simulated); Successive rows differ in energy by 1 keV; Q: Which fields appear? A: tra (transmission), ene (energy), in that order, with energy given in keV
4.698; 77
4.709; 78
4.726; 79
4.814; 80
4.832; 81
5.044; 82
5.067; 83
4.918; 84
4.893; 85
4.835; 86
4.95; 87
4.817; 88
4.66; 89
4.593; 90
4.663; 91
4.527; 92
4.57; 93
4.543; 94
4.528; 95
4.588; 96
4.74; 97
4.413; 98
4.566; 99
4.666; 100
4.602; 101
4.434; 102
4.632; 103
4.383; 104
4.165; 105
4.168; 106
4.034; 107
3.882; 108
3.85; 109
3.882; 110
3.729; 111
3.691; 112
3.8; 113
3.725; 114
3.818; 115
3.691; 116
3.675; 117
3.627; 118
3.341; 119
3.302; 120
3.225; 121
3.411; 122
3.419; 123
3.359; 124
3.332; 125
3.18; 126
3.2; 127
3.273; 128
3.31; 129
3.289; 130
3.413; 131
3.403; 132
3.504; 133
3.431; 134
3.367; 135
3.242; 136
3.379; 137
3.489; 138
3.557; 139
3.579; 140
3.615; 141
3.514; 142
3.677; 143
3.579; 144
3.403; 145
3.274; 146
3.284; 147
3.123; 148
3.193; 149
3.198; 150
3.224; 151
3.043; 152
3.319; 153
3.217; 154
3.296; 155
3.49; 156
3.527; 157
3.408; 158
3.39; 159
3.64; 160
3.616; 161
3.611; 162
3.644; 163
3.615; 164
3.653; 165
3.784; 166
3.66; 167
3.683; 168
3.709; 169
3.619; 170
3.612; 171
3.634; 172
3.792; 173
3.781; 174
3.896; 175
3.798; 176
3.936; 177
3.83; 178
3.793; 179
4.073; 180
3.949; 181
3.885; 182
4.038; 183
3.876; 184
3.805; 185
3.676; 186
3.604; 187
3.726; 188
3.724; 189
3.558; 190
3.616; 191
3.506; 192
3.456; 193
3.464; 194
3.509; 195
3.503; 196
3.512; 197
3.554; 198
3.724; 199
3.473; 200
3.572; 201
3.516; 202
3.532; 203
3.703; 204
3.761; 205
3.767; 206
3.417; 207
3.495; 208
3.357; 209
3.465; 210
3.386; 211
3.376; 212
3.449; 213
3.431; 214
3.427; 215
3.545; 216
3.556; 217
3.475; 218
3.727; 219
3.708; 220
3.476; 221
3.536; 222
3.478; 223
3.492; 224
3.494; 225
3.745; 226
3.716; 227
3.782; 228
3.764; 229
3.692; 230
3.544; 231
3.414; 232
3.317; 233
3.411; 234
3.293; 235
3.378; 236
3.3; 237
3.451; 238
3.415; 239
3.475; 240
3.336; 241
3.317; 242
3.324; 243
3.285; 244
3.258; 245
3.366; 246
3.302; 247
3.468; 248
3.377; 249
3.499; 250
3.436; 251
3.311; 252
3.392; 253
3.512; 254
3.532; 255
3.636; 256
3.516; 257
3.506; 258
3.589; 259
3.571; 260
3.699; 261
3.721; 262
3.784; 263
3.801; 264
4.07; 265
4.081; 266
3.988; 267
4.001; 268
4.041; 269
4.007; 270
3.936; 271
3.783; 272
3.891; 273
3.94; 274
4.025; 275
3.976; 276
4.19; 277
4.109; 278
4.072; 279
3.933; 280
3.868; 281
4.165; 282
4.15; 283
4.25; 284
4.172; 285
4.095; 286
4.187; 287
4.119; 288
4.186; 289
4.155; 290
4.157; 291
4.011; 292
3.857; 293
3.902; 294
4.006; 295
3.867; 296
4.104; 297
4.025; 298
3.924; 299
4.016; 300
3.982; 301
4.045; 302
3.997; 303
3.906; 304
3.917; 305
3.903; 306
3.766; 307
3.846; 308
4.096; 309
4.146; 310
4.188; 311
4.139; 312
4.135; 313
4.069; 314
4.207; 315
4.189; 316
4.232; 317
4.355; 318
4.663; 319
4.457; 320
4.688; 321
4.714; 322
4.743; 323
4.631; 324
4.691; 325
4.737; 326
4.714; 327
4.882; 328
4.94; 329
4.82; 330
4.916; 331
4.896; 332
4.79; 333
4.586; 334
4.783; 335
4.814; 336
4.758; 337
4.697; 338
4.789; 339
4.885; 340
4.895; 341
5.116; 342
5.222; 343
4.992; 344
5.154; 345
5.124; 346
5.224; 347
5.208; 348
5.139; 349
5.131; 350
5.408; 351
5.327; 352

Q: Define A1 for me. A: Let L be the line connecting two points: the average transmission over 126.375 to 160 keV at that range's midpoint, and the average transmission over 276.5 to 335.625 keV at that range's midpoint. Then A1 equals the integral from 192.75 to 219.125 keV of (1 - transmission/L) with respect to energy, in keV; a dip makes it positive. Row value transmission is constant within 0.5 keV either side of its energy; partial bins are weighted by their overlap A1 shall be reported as 1.4 keV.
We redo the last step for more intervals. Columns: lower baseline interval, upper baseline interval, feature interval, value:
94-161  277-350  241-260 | 3.33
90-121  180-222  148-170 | 2.09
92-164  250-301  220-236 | 1.19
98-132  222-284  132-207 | 2.96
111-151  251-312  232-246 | 1.60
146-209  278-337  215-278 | 5.52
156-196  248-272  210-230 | 0.73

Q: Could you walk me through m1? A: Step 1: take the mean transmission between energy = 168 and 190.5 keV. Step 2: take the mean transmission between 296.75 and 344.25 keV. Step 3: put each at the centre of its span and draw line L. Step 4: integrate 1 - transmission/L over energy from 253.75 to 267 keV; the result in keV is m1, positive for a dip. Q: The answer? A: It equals 1.5 keV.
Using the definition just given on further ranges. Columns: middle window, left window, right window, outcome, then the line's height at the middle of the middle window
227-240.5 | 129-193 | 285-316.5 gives 1.1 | 3.81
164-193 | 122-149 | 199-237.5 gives -2.4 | 3.46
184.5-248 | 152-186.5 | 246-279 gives 3.3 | 3.71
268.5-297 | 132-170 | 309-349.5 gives 2.2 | 4.38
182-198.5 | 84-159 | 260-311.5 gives 1.0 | 3.88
